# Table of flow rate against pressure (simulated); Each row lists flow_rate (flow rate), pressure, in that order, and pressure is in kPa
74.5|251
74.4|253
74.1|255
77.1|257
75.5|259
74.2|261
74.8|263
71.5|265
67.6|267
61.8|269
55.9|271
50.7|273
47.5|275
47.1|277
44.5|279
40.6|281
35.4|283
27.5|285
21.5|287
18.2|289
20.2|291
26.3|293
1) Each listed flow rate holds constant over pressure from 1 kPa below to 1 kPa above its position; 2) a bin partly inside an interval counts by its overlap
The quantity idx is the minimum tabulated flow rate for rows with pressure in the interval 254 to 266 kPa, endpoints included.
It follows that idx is 71.5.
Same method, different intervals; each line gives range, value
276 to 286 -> 27.5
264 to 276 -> 47.5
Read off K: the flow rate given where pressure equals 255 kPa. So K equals 74.1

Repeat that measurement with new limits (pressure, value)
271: 55.9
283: 35.4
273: 50.7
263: 74.8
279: 44.5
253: 74.4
